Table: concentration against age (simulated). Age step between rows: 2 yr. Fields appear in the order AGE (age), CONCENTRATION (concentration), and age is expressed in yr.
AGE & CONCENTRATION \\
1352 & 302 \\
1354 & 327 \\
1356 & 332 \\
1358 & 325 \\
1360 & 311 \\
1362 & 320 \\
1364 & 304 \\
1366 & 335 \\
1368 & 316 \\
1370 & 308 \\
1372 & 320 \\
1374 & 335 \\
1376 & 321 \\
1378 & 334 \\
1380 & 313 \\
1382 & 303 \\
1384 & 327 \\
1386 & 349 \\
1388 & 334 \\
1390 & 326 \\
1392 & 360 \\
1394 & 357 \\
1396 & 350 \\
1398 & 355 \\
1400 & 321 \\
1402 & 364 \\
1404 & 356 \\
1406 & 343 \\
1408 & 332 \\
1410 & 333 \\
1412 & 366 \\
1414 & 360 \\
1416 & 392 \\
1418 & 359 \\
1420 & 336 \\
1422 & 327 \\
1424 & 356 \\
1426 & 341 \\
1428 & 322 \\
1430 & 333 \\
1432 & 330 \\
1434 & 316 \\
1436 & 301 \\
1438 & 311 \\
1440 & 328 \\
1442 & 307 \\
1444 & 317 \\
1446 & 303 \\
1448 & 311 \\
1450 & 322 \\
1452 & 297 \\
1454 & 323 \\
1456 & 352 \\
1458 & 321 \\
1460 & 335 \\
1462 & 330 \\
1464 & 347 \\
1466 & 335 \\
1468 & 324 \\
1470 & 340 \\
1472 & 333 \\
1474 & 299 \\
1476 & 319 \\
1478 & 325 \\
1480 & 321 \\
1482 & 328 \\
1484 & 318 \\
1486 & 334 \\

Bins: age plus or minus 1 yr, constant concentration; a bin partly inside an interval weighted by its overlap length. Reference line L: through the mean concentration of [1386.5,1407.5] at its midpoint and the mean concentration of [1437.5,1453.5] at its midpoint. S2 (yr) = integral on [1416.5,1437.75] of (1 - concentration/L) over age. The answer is -0.5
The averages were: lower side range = 346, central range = 333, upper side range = 312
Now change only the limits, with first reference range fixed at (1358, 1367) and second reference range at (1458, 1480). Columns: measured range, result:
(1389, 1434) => -3.2 yr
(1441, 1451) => 0.4 yr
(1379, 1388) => -0.1 yr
